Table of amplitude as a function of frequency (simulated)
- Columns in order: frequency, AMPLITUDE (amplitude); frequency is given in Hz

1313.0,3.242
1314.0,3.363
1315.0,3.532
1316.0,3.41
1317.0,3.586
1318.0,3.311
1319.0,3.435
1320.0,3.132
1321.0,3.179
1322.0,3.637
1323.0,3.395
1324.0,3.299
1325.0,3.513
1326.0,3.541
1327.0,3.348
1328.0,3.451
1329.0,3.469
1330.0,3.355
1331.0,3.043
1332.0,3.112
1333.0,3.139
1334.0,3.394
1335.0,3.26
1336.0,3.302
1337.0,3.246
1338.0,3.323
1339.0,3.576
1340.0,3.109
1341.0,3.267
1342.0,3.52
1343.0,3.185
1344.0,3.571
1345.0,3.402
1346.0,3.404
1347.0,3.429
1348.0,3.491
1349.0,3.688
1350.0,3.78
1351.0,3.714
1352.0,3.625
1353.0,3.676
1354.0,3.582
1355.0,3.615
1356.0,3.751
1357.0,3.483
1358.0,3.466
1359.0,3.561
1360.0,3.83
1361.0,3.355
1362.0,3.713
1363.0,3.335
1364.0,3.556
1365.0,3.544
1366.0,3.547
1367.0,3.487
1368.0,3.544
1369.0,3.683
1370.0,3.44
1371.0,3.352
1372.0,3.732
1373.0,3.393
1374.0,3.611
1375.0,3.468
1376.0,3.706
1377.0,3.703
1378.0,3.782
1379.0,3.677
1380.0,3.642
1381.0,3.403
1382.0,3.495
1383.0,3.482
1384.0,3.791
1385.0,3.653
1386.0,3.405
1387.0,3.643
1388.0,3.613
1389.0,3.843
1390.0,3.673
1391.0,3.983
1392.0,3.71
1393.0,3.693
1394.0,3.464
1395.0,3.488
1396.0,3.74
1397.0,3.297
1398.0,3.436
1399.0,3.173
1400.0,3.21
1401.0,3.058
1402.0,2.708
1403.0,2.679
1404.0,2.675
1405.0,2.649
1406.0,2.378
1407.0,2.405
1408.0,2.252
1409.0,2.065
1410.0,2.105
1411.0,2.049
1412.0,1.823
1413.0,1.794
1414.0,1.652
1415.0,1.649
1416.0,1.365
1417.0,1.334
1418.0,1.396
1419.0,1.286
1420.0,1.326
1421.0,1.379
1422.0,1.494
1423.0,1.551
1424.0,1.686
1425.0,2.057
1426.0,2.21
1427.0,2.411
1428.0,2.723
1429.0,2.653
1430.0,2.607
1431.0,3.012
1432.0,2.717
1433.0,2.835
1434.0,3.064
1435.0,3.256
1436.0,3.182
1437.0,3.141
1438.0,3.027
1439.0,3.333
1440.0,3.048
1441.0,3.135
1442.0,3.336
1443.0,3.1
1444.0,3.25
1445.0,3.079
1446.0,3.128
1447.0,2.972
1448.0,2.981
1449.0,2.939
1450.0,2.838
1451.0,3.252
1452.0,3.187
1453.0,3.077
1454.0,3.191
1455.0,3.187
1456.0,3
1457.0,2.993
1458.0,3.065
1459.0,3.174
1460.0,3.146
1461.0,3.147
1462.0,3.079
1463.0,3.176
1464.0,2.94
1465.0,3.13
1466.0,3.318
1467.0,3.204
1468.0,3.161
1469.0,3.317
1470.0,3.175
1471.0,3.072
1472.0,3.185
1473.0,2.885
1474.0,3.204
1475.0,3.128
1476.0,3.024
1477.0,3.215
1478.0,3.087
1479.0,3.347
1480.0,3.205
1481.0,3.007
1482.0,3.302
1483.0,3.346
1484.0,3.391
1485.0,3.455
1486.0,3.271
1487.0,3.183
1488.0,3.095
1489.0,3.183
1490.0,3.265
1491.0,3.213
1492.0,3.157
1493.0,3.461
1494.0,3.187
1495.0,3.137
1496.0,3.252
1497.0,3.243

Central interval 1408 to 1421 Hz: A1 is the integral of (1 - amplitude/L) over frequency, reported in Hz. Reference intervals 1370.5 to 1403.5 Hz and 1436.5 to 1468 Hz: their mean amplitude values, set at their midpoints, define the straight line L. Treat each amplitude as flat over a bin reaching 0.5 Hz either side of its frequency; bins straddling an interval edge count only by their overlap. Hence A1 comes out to 6.5 Hz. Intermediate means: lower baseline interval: 3.51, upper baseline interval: 3.12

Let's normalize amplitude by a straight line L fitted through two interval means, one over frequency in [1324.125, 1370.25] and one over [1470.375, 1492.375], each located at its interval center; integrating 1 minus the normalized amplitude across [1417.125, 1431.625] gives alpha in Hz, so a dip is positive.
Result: 5.8 Hz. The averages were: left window 3.46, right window 3.19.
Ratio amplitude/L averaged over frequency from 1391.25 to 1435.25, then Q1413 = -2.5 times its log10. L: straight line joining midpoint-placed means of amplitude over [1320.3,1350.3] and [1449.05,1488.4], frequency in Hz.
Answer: 0.308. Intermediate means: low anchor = 3.38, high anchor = 3.16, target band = 2.45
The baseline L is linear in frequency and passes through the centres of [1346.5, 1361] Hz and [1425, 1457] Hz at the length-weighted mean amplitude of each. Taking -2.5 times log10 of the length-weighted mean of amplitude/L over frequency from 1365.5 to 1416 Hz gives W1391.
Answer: 0.07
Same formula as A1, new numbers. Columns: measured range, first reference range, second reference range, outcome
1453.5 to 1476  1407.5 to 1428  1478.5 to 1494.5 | -2.8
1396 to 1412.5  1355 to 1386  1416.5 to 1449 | 2.1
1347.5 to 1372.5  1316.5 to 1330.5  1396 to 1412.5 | -4.2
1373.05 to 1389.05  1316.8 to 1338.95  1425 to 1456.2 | -2.2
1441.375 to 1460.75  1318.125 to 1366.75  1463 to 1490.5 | 0.8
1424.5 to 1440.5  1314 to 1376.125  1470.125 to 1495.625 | 2.3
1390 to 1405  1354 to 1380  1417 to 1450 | -0.8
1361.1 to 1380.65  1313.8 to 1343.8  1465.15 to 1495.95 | -1.5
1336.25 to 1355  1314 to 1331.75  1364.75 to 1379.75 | 0.0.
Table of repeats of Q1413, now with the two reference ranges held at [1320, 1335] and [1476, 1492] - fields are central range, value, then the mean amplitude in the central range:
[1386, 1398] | -0.11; 3.63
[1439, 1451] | 0.06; 3.09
